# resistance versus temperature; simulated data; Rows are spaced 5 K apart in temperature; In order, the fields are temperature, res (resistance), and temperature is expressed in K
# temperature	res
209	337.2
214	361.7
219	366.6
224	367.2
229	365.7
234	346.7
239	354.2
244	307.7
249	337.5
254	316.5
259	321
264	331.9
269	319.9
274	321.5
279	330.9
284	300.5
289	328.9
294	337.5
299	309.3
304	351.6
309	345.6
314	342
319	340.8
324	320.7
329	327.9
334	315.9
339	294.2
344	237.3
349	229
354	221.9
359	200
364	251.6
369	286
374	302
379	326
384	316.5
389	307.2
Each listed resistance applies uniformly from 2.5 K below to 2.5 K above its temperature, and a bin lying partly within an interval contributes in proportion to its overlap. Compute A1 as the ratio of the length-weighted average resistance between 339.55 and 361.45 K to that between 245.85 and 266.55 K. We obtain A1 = 0.70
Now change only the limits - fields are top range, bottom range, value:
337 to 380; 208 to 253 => 0.74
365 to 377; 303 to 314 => 0.84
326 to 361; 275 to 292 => 0.82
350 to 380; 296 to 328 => 0.78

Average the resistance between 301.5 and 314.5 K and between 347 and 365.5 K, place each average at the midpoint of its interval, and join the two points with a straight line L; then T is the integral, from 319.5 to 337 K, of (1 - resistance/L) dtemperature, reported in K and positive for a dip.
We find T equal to -1.6 K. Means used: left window 347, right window 224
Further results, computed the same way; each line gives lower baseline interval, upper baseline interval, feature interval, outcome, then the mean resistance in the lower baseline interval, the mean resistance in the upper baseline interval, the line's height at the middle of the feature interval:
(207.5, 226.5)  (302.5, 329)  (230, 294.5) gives 4.05 K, 359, 339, 350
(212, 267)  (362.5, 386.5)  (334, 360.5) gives 5.37 K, 343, 298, 307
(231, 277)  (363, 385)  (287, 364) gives 3.18 K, 329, 298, 311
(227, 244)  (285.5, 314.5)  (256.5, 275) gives 0.97 K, 348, 334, 342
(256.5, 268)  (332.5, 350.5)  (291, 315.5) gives -3.38 K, 326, 269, 296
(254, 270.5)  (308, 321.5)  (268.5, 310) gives 0.78 K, 323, 342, 333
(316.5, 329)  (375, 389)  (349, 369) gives 5.53 K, 330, 317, 322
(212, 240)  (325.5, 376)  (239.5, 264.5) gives 1.20 K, 361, 267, 341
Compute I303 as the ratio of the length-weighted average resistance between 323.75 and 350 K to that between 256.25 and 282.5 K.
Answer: 0.9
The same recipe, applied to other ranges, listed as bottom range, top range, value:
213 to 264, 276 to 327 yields 0.96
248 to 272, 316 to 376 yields 0.86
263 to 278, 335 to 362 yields 0.74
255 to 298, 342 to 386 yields 0.81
